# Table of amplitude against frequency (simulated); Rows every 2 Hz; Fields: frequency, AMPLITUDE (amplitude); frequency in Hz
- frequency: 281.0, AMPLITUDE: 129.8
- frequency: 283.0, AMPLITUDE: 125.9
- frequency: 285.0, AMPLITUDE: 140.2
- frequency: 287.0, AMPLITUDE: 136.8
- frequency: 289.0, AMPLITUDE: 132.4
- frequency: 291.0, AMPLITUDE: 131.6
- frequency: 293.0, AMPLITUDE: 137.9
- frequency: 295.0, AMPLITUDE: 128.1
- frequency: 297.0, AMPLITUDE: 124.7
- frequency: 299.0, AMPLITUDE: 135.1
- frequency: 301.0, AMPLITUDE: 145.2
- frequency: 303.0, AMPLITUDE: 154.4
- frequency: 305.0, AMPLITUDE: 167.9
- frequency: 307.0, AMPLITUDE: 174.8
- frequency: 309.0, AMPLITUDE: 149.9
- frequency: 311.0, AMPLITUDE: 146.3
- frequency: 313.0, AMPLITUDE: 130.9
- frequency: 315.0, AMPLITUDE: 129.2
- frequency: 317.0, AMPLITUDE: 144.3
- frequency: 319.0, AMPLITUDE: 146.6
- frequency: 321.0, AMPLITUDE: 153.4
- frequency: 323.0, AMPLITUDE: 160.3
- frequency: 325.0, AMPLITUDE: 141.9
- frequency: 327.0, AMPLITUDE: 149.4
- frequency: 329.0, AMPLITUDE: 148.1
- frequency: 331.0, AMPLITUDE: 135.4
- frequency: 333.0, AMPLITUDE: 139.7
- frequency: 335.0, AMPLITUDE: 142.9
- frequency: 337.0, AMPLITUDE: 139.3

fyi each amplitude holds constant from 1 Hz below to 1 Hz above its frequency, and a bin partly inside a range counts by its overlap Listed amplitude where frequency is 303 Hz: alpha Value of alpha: 154.4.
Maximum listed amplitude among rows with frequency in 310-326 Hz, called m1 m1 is 160.3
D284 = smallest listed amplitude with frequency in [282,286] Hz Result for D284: 125.9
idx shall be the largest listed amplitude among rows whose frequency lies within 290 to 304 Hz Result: 154.4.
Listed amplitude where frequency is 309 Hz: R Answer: 149.9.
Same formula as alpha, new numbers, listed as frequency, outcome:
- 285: 140.2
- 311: 146.3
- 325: 141.9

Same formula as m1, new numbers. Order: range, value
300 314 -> 174.8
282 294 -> 140.2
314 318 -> 144.3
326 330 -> 149.4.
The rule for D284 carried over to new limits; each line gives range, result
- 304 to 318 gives 129.2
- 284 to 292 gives 131.6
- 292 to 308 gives 124.7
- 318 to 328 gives 141.9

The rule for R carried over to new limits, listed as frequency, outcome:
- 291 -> 131.6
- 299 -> 135.1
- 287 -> 136.8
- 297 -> 124.7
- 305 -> 167.9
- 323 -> 160.3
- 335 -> 142.9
